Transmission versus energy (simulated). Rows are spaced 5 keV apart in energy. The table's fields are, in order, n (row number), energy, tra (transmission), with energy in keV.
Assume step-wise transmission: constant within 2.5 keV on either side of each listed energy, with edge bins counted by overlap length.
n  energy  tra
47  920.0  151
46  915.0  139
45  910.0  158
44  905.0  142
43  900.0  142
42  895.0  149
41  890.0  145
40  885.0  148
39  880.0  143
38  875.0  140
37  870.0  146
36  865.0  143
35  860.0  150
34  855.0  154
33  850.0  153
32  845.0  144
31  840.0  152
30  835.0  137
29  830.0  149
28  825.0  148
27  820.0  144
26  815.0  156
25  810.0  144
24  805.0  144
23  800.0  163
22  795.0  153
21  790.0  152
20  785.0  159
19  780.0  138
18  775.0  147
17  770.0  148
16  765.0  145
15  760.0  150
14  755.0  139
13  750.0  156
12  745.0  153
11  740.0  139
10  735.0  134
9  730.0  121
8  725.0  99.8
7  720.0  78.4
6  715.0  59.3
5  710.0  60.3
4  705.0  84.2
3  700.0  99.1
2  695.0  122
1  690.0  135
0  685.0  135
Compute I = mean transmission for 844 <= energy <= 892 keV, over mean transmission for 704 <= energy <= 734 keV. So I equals 1.7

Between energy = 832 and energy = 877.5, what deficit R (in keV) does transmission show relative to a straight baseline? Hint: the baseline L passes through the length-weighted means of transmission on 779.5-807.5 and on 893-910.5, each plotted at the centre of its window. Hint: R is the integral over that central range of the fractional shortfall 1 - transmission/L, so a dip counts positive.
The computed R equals 0.8 keV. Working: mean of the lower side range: 152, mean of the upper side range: 147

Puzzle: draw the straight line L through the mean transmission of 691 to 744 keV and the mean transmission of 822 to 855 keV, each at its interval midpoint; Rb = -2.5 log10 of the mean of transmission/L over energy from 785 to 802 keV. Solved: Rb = -0.19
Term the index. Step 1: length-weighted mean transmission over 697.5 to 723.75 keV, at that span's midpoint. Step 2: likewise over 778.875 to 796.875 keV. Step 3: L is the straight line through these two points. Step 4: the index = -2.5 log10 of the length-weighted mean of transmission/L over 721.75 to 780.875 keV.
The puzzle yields -0.20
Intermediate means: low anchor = 77.4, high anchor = 151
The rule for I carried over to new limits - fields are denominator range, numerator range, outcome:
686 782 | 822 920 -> 1.20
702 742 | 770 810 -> 1.56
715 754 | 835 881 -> 1.20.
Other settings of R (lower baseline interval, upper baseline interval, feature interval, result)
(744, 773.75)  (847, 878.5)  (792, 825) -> -0.6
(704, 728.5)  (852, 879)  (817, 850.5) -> -3.7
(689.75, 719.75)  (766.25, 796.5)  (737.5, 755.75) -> -3.8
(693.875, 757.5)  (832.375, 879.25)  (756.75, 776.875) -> -4.1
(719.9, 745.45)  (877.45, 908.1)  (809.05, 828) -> -2.0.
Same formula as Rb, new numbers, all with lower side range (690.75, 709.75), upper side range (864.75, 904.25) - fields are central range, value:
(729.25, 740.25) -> -0.21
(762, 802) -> -0.25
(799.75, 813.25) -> -0.18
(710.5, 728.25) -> 0.31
